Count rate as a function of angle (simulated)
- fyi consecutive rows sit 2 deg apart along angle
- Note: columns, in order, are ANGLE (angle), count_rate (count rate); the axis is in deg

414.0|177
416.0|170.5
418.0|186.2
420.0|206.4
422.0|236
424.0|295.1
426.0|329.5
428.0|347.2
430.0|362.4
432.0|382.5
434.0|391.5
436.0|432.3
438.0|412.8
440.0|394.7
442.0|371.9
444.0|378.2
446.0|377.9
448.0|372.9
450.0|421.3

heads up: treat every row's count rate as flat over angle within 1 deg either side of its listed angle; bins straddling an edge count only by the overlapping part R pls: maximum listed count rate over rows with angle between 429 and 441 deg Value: 432.3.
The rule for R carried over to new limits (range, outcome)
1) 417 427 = 329.5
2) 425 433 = 382.5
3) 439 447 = 394.7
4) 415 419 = 186.2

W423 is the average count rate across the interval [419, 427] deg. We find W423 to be 267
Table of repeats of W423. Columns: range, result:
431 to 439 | 405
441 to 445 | 375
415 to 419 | 178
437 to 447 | 387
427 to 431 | 355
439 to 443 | 383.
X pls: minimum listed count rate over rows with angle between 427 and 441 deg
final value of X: 347.2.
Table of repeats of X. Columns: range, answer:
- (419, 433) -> 206.4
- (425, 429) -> 329.5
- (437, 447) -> 371.9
